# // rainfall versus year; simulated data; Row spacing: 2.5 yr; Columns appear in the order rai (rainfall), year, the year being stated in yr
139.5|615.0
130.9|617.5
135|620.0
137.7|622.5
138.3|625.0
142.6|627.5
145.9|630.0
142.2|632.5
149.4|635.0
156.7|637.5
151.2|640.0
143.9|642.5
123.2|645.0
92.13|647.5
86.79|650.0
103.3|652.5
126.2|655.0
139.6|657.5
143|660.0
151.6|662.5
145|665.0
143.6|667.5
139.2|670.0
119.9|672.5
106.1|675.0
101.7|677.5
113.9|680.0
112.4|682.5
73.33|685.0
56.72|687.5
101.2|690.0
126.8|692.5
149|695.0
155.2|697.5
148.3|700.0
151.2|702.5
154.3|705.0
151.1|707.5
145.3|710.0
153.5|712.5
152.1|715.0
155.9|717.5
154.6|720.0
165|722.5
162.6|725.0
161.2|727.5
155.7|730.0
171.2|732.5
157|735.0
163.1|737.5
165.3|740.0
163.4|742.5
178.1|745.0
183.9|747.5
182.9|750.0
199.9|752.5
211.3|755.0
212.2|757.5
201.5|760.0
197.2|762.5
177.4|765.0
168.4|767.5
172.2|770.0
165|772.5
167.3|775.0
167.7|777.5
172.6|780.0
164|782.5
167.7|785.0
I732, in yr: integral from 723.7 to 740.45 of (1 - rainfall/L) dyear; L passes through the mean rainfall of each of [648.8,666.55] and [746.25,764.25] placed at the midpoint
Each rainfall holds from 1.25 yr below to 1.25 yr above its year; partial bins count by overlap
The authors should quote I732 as 1.77 yr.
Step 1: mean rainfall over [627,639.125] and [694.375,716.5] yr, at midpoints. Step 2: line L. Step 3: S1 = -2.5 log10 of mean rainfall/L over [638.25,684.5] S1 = 0.20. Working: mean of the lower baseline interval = 148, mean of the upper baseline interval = 151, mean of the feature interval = 124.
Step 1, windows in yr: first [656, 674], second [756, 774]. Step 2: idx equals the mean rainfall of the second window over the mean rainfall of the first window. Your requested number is 1.32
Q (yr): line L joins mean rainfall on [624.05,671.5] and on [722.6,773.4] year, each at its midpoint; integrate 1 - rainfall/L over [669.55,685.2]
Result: 3.9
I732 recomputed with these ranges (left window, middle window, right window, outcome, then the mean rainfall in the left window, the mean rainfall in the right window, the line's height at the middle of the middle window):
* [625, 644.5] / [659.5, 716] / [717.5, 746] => 9.23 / 146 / 163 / 155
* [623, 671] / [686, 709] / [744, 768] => 4.25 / 135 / 192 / 161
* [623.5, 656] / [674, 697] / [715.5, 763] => 6.88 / 131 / 175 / 151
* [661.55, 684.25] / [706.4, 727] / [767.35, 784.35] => -1.75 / 124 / 168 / 143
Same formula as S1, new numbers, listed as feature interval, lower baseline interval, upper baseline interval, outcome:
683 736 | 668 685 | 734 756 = 0.024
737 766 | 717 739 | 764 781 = -0.131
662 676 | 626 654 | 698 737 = 0.049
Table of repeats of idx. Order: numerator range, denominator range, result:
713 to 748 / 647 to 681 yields 1.32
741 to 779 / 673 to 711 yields 1.49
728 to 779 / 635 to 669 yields 1.35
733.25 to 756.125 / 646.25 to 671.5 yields 1.40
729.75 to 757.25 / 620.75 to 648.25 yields 1.28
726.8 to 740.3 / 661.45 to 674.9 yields 1.18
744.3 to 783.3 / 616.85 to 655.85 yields 1.39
